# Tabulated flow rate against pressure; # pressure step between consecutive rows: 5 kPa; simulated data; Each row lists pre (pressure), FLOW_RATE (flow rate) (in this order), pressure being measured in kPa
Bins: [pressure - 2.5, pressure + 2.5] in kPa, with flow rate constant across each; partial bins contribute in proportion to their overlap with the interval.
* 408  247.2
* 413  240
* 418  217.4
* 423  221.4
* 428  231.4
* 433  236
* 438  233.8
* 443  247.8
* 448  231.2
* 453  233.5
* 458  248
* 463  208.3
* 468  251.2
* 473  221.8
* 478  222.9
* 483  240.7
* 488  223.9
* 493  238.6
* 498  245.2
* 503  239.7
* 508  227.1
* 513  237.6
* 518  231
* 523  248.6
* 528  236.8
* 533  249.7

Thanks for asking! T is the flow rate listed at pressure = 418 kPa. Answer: 217.4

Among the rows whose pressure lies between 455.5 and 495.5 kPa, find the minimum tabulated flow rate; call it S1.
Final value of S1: 208.3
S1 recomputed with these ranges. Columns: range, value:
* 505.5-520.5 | 227.1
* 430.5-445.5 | 233.8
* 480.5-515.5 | 223.9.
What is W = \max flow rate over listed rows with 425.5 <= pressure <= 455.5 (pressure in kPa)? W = 247.8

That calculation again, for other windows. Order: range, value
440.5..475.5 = 251.2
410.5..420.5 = 240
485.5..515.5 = 245.2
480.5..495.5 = 240.7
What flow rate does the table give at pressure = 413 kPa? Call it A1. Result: 240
